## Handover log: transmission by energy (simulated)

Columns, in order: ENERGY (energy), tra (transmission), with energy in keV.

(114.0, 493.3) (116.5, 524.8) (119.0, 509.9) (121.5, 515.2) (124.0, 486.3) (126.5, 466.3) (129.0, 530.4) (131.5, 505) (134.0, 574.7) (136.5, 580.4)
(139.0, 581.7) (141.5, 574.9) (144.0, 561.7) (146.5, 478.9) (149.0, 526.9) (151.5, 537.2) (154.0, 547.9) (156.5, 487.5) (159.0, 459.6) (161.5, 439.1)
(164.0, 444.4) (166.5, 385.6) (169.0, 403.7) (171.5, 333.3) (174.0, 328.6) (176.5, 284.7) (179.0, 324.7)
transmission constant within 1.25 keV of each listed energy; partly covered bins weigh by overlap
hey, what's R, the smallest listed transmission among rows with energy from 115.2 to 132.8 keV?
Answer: 466.3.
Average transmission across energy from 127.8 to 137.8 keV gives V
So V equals 548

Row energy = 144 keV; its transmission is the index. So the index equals 561.7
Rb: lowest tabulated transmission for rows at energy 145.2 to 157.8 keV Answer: 478.9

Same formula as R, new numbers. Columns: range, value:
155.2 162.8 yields 439.1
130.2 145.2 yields 505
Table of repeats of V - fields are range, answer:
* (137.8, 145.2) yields 573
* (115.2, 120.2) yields 517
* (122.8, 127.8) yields 477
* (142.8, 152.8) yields 526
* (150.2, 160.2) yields 508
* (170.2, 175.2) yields 332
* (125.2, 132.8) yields 501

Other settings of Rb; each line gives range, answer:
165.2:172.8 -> 333.3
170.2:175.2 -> 328.6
